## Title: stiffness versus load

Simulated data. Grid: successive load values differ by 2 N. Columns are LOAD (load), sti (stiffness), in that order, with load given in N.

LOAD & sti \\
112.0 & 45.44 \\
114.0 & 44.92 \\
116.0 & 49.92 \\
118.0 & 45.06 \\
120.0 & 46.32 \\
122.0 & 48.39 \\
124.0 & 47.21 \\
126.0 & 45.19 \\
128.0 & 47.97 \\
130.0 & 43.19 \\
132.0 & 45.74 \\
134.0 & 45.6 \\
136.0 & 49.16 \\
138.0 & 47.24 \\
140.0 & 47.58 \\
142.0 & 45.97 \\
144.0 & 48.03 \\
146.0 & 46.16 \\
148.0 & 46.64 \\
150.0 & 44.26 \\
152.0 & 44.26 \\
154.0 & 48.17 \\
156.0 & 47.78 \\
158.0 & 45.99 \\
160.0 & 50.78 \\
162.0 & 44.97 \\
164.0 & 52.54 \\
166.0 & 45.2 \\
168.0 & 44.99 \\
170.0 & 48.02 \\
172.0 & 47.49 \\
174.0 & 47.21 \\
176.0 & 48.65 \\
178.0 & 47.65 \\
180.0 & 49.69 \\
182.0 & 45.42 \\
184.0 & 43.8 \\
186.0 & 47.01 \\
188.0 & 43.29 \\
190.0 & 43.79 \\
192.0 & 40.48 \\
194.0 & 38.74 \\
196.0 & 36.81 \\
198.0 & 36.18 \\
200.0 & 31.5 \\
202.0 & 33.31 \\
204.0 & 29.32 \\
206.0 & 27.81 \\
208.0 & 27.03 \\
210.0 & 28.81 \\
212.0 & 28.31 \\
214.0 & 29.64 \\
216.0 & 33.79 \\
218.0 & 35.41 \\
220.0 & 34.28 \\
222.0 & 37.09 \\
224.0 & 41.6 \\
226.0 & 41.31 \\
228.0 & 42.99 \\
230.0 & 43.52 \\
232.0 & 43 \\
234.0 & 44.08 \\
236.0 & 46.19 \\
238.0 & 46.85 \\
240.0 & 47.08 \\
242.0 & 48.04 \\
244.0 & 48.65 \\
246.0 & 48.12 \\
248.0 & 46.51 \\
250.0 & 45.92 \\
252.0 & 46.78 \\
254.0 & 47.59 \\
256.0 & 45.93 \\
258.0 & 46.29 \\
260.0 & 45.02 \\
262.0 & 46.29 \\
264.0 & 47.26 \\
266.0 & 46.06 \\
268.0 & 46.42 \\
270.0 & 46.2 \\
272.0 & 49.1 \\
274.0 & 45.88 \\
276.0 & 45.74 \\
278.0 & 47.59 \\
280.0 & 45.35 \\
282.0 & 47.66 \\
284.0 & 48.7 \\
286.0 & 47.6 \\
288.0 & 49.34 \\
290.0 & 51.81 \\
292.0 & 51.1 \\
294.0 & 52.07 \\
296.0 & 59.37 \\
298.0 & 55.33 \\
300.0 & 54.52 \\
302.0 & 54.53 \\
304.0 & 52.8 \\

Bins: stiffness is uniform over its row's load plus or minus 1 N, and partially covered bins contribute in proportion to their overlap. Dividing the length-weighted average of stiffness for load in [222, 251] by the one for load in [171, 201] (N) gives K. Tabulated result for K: 1.0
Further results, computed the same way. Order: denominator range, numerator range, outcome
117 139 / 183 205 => 0.83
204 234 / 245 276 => 1.32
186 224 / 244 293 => 1.36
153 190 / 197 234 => 0.74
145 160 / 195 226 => 0.71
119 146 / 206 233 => 0.76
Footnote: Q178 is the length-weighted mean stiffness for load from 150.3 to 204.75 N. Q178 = 43.9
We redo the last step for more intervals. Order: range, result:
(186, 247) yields 38.7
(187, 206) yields 36.6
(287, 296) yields 52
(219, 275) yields 45.1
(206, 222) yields 31.2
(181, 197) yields 42.4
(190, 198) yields 39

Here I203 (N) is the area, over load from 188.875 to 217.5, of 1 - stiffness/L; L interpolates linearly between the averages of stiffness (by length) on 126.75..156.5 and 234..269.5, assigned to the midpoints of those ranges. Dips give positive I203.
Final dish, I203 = 8.1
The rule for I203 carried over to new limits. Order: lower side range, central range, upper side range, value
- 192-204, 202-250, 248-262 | 2.2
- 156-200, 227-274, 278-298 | 2.2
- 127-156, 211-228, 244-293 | 4.1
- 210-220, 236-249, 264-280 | -2.8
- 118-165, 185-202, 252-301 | 2.9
